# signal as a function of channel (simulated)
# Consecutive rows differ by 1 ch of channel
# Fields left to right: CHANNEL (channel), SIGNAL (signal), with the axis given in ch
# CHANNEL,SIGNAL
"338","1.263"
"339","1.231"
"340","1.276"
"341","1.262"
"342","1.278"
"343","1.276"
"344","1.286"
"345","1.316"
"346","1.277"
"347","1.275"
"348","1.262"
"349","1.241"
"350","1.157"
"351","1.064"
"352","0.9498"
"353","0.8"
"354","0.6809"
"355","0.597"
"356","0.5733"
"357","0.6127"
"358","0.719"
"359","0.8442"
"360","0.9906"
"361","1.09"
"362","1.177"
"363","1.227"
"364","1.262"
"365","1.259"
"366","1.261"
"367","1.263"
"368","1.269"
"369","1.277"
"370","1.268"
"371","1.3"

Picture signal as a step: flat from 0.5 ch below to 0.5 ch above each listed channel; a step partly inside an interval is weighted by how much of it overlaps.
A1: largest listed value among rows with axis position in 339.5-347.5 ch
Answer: 1.316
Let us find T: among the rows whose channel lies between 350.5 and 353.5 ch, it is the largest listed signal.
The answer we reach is 1.064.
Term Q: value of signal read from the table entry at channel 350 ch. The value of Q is 1.157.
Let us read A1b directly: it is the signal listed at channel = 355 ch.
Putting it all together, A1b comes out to 0.597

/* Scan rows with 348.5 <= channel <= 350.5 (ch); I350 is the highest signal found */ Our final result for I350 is 1.241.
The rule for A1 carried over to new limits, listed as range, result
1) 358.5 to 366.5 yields 1.262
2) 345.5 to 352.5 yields 1.277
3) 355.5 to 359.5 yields 0.8442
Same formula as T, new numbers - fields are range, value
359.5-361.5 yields 1.09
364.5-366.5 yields 1.261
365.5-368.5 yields 1.269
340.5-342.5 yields 1.278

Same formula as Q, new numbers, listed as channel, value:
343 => 1.276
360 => 0.9906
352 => 0.9498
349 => 1.241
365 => 1.259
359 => 0.8442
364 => 1.262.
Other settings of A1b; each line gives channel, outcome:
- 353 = 0.8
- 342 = 1.278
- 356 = 0.5733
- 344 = 1.286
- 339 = 1.231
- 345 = 1.316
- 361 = 1.09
